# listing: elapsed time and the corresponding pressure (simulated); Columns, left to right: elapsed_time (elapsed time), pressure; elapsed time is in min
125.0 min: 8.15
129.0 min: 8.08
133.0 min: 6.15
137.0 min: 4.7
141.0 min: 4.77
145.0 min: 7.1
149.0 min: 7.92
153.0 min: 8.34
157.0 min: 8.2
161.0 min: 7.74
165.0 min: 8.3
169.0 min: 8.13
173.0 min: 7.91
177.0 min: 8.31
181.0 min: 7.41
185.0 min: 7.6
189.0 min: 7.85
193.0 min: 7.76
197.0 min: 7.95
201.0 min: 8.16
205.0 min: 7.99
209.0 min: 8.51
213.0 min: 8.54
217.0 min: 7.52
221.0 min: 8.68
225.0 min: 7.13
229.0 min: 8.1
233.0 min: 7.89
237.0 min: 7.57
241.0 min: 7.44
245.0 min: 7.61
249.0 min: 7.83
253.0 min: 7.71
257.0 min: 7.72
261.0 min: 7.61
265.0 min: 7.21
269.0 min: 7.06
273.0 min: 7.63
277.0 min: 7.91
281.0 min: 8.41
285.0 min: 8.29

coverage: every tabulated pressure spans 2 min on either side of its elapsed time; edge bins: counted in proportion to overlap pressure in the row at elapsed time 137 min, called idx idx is 4.7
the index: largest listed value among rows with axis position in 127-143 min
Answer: 8.08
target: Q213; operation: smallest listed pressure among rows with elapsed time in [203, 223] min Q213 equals 7.52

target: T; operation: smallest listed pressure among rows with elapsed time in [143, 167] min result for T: 7.1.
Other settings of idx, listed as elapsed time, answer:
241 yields 7.44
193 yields 7.76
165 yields 8.3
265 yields 7.21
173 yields 7.91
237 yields 7.57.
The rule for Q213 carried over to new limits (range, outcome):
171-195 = 7.41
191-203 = 7.76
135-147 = 4.7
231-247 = 7.44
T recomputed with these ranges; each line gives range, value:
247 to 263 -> 7.61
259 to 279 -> 7.06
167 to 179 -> 7.91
